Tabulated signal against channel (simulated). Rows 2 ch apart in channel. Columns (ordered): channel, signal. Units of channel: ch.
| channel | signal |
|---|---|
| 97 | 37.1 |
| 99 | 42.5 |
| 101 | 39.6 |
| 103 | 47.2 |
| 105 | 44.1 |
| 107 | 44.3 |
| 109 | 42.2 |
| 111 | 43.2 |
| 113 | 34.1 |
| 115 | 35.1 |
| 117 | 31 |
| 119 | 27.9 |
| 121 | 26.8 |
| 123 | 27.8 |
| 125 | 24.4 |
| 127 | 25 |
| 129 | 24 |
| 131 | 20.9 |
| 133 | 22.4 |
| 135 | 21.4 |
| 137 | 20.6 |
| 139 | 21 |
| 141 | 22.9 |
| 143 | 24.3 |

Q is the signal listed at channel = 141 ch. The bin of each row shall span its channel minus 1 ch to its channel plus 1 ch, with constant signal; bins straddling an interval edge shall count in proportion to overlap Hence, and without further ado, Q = 22.9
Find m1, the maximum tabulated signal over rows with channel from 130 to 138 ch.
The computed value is 22.4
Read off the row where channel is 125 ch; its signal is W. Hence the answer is 24.4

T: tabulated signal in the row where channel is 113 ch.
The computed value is 34.1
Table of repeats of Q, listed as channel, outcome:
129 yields 24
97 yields 37.1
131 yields 20.9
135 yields 21.4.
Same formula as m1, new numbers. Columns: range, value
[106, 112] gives 44.3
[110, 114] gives 43.2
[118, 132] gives 27.9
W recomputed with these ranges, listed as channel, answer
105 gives 44.1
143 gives 24.3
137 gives 20.6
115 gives 35.1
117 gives 31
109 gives 42.2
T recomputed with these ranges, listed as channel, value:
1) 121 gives 26.8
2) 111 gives 43.2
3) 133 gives 22.4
